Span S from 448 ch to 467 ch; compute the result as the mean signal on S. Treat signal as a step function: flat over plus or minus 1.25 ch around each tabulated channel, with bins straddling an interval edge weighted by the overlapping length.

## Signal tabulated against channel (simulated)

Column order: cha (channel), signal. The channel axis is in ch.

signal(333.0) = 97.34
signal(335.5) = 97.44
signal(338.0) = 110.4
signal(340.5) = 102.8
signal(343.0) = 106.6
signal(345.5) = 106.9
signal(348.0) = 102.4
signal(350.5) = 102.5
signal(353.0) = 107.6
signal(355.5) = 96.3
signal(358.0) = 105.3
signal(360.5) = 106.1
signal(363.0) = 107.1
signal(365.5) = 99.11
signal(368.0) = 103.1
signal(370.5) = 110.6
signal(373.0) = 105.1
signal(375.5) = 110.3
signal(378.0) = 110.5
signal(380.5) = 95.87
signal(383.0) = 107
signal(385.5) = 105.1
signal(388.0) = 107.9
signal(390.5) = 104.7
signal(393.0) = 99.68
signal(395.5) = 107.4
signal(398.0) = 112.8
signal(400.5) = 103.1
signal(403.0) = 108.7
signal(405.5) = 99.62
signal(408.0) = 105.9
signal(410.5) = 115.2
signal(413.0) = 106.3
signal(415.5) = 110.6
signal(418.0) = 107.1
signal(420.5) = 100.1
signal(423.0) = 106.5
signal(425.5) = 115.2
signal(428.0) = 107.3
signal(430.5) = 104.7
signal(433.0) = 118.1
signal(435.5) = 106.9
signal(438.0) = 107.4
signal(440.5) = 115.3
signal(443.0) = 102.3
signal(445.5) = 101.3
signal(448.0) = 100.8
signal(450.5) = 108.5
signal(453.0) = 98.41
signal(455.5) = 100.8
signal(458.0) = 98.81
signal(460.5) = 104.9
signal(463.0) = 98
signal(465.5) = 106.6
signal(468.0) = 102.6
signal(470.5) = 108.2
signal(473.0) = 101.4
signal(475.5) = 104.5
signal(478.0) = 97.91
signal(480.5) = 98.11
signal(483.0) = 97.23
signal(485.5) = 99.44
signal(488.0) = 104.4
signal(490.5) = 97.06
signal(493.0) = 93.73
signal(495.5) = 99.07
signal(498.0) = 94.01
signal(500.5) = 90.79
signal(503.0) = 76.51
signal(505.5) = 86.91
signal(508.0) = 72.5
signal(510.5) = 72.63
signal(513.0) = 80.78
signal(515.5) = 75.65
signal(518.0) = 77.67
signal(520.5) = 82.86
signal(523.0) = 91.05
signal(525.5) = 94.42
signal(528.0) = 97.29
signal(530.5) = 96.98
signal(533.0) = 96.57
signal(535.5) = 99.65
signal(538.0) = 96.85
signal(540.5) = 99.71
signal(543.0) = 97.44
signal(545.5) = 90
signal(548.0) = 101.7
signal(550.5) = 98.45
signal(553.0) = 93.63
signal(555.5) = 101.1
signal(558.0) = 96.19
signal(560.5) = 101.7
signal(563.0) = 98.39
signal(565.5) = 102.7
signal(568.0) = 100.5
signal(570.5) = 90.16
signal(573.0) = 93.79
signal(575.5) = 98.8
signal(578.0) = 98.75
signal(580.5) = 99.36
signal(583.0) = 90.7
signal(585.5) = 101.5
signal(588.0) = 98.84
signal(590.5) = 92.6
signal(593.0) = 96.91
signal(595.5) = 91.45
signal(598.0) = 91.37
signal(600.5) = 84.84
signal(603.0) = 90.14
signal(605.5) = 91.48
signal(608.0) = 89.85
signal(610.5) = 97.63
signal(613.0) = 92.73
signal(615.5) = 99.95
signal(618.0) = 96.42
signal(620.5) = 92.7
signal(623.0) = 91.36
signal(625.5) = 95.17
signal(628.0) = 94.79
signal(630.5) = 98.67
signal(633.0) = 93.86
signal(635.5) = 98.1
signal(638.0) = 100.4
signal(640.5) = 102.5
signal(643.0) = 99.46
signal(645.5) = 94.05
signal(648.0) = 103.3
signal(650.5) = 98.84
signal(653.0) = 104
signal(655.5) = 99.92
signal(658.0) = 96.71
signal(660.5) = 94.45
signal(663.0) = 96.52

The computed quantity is 102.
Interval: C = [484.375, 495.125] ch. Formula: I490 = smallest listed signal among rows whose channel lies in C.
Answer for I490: 93.73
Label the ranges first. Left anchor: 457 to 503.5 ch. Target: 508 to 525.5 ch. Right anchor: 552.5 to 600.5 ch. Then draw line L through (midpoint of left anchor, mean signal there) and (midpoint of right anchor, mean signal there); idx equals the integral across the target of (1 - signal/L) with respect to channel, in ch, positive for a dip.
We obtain 3.1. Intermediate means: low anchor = 98.9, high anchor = 96.5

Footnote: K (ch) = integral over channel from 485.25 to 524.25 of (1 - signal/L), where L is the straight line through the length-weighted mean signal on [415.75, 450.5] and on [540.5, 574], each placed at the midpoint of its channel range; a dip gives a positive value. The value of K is 5.7 ch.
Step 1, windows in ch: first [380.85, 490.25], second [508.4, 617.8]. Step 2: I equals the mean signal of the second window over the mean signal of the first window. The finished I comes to 0.89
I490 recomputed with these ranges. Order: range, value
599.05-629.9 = 84.84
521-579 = 90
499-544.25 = 72.5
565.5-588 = 90.16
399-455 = 98.41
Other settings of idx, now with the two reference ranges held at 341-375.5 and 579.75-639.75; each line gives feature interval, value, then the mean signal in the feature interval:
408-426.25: -1.1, 108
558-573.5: -0.2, 97.9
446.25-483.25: -0.5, 102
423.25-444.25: -1.6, 110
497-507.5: 1.4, 85.8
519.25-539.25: 0.7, 94.5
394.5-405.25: -0.4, 107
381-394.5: -0.1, 104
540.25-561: -0.1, 97.5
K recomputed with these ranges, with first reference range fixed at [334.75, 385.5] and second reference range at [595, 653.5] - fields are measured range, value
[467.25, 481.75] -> -0.2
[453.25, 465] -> 0.1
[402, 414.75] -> -0.5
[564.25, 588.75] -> -0.1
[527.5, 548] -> 0.3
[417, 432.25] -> -0.7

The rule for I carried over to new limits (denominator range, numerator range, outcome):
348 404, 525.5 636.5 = 0.91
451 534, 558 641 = 1.02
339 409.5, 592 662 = 0.91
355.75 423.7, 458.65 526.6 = 0.88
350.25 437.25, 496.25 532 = 0.80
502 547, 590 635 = 1.06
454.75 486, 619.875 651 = 0.96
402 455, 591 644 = 0.89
